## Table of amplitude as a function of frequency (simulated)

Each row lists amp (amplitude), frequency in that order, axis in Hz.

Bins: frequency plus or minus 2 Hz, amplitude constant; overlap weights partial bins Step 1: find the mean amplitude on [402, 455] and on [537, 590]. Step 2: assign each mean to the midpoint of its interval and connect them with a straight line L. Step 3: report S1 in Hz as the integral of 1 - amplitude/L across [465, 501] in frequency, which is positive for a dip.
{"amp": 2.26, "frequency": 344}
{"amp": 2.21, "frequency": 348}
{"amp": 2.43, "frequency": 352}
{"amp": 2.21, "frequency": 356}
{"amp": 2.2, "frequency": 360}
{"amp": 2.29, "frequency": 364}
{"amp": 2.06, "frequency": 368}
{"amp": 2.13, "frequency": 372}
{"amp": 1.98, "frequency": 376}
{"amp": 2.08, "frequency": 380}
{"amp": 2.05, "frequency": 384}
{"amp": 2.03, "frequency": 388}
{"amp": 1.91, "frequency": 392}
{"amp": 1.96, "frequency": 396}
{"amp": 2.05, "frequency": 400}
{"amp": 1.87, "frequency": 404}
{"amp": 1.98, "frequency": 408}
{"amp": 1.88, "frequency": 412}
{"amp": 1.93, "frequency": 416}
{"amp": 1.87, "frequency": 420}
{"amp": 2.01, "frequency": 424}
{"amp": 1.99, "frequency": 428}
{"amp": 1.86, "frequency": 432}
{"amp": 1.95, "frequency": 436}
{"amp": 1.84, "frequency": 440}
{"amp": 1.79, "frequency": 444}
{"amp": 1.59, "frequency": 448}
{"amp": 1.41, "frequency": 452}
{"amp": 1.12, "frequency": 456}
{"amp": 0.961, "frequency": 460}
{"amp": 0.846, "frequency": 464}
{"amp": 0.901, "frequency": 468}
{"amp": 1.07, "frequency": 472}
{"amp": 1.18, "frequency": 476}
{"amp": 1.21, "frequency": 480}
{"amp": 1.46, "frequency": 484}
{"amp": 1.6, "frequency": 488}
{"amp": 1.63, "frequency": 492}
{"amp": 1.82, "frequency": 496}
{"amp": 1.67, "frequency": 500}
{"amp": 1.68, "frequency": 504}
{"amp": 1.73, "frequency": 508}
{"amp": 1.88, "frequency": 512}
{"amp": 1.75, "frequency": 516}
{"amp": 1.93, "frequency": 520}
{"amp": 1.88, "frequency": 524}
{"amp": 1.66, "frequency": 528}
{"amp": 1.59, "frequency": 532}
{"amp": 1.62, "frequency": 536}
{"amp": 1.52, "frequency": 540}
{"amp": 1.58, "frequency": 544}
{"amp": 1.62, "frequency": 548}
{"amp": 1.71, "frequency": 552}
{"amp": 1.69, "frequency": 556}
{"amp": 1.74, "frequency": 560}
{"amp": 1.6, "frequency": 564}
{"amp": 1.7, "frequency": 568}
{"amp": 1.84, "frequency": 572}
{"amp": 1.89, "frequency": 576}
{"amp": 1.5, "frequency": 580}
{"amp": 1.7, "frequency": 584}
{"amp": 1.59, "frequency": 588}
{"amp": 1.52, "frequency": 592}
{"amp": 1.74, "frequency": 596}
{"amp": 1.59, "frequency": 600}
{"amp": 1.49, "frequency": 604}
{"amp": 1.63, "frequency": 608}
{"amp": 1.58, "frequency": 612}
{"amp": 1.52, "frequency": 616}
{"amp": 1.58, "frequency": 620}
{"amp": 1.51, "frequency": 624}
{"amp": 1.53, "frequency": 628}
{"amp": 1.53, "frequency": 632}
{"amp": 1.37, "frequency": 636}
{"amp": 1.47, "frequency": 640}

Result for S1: 8.0 Hz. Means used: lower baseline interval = 1.83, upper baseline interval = 1.67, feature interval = 1.37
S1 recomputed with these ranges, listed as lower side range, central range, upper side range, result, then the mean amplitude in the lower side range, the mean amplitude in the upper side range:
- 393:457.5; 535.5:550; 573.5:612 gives 0.9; 1.83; 1.63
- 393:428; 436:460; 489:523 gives 4.4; 1.95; 1.76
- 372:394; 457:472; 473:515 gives 6.7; 2.02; 1.58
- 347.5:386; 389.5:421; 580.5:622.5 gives 2.0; 2.16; 1.59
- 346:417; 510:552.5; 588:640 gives 0.8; 2.07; 1.55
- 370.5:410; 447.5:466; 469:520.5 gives 6.2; 2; 1.56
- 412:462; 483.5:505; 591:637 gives 0.0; 1.7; 1.55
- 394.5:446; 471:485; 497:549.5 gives 4.5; 1.92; 1.7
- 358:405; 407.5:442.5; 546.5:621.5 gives 0.8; 2.05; 1.64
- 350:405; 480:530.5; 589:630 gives 2.8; 2.09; 1.57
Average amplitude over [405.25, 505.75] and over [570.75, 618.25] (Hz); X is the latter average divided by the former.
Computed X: 1.0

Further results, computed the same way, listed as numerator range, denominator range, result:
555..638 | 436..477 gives 1.23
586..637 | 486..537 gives 0.90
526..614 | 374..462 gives 0.90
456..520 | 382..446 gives 0.74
